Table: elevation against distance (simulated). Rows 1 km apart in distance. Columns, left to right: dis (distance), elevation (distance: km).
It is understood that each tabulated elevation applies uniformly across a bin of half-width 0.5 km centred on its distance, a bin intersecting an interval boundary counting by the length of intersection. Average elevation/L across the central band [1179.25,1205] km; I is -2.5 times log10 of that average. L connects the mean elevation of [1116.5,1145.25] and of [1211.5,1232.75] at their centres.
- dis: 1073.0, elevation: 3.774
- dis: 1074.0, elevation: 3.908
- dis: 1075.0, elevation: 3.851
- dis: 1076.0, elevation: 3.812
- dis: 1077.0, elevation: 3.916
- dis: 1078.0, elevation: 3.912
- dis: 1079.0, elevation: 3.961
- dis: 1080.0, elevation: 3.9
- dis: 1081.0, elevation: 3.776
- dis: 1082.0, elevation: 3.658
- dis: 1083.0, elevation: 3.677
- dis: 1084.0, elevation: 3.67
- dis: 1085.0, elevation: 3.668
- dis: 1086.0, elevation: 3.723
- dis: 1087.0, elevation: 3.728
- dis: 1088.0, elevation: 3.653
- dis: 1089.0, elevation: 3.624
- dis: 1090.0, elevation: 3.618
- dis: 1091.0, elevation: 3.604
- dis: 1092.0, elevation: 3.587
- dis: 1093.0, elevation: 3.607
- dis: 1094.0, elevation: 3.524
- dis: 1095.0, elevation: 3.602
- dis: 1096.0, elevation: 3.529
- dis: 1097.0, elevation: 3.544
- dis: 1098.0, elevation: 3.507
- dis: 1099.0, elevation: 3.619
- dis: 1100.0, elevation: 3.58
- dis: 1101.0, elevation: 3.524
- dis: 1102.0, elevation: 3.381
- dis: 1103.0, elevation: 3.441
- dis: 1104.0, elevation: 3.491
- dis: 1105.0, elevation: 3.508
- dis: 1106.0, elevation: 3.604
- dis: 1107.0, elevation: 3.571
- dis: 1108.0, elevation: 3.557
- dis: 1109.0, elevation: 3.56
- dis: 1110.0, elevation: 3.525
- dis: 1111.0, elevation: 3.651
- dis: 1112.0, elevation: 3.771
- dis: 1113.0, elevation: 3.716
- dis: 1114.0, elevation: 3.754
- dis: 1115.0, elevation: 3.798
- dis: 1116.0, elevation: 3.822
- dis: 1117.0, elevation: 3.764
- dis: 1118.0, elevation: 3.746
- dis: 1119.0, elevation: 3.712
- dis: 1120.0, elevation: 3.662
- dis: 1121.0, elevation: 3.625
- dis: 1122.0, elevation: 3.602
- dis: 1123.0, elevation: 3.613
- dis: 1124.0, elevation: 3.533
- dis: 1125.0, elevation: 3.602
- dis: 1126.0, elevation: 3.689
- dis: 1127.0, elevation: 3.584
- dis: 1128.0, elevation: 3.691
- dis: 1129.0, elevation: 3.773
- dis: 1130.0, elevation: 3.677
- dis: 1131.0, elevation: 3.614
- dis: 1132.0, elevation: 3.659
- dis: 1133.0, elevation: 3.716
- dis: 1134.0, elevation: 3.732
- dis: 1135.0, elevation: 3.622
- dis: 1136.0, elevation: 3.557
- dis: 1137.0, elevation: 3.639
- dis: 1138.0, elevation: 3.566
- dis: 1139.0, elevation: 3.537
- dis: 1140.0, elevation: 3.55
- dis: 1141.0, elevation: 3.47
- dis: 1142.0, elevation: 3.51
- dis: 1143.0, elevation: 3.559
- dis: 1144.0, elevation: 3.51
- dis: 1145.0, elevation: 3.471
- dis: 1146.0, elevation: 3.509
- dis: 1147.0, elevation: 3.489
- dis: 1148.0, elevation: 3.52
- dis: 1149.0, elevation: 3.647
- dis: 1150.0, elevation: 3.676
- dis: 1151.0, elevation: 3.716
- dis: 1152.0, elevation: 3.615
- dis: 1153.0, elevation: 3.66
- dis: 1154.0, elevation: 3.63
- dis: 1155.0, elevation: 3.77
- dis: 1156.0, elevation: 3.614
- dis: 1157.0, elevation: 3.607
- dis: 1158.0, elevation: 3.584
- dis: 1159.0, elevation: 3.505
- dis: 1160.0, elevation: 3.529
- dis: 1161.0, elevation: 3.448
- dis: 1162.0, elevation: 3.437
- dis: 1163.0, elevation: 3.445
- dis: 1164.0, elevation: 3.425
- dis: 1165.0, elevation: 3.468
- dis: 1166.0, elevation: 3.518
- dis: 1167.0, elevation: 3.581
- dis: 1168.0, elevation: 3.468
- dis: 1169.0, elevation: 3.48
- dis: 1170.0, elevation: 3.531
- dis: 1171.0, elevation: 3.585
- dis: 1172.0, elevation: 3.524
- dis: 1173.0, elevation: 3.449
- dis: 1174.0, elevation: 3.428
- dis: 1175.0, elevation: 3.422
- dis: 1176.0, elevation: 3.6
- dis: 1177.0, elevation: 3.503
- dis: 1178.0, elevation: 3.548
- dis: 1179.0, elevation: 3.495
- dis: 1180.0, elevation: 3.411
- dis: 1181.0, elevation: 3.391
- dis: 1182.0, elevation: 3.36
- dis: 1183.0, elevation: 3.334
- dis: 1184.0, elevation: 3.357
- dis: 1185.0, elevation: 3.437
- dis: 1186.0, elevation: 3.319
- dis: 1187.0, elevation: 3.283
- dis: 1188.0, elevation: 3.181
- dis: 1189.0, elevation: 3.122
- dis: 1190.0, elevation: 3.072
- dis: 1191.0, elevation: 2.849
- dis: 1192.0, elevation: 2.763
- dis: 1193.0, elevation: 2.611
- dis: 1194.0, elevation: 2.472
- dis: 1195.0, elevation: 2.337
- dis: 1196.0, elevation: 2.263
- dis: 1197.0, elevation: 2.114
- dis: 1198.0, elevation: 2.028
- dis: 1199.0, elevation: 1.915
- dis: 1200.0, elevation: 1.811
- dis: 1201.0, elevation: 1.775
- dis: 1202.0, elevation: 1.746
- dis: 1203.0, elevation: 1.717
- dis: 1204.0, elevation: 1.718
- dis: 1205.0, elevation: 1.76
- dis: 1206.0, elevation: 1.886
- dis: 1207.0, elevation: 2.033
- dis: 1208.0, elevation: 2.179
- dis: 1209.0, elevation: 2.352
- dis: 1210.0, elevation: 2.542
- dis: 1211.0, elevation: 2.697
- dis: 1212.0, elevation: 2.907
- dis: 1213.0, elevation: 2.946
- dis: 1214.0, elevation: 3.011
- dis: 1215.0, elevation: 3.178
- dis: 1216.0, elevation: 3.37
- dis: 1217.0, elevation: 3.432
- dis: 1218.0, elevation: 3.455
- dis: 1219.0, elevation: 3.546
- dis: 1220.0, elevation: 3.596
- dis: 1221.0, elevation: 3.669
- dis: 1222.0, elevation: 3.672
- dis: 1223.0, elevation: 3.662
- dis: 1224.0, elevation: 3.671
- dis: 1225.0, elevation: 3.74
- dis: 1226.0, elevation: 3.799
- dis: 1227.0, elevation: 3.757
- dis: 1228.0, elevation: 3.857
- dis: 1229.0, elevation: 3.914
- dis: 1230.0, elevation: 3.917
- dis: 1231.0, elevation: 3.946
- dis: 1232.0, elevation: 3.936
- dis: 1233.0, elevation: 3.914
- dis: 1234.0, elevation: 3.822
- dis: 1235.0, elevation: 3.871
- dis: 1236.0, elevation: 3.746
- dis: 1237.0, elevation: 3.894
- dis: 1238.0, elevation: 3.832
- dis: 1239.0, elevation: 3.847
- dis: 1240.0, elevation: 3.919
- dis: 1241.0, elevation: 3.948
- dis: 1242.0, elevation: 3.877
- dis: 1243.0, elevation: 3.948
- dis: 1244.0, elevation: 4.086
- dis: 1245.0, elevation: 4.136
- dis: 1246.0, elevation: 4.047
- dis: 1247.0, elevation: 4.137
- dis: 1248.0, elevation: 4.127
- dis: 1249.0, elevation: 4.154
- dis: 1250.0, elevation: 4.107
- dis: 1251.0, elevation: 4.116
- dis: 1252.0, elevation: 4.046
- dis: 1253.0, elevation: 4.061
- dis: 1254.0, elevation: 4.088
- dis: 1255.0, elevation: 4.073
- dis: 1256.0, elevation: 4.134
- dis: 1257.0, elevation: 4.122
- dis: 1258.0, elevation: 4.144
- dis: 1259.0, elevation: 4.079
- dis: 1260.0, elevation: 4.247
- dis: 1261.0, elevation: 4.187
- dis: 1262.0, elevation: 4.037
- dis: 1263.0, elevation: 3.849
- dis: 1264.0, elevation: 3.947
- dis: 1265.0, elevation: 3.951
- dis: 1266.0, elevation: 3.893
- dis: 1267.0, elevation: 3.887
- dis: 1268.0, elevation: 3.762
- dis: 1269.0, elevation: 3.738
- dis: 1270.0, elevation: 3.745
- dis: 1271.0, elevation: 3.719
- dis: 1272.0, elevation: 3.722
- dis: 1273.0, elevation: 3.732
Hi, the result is 0.33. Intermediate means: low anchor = 3.62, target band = 2.65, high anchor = 3.57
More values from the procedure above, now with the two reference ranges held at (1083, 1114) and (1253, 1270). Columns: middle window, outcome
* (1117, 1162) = 0.03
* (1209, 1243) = 0.09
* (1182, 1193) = 0.21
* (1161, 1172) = 0.08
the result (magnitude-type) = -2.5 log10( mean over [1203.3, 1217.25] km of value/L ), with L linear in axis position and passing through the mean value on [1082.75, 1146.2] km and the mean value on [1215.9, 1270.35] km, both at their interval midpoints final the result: 0.44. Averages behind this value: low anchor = 3.61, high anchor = 3.9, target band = 2.54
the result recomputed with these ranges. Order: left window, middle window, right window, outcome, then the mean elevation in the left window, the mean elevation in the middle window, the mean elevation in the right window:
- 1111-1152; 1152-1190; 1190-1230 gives -0.08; 3.64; 3.47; 2.81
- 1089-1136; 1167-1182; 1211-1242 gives 0.05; 3.62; 3.49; 3.65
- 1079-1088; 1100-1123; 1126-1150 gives 0.01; 3.73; 3.63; 3.6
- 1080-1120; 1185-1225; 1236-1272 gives 0.38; 3.63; 2.73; 3.99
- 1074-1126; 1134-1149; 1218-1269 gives 0.06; 3.66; 3.55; 3.93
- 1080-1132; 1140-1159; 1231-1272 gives 0.04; 3.63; 3.58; 3.98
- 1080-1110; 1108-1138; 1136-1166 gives -0.03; 3.59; 3.67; 3.55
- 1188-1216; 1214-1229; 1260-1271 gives -0.25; 2.4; 3.59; 3.91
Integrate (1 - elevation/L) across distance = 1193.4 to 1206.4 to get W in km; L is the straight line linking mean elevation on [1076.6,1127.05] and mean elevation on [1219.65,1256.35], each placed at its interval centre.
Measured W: 6.3 km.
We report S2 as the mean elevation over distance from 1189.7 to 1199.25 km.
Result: 2.44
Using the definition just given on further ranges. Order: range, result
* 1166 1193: 3.35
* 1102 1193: 3.53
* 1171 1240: 3.12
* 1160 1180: 3.49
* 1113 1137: 3.68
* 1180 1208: 2.55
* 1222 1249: 3.9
